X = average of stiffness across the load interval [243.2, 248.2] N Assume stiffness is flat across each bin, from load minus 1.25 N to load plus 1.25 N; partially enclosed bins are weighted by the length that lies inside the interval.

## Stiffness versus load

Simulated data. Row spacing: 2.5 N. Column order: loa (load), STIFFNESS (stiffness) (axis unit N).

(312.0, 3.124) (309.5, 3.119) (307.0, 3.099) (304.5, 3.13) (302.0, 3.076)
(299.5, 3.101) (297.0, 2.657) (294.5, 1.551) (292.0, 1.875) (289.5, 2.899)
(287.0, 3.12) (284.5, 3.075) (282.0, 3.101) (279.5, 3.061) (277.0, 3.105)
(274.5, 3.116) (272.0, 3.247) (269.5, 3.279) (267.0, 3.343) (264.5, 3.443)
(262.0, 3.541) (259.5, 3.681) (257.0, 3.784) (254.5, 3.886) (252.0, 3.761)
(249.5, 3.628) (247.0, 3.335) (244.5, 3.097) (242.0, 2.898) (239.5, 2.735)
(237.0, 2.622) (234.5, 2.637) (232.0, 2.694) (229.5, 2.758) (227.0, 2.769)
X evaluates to 3.21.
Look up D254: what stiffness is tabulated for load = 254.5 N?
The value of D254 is 3.886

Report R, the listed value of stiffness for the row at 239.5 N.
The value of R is 2.735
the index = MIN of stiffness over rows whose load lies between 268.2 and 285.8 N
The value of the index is 3.061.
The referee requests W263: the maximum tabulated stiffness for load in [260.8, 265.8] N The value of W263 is 3.541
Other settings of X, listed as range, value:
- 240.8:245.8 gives 3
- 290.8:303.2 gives 2.45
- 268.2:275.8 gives 3.21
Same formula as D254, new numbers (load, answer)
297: 2.657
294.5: 1.551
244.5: 3.097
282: 3.101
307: 3.099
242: 2.898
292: 1.875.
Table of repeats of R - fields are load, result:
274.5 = 3.116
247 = 3.335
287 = 3.12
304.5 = 3.13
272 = 3.247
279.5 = 3.061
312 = 3.124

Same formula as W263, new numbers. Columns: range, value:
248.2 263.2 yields 3.886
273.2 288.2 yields 3.12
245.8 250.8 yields 3.628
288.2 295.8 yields 2.899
